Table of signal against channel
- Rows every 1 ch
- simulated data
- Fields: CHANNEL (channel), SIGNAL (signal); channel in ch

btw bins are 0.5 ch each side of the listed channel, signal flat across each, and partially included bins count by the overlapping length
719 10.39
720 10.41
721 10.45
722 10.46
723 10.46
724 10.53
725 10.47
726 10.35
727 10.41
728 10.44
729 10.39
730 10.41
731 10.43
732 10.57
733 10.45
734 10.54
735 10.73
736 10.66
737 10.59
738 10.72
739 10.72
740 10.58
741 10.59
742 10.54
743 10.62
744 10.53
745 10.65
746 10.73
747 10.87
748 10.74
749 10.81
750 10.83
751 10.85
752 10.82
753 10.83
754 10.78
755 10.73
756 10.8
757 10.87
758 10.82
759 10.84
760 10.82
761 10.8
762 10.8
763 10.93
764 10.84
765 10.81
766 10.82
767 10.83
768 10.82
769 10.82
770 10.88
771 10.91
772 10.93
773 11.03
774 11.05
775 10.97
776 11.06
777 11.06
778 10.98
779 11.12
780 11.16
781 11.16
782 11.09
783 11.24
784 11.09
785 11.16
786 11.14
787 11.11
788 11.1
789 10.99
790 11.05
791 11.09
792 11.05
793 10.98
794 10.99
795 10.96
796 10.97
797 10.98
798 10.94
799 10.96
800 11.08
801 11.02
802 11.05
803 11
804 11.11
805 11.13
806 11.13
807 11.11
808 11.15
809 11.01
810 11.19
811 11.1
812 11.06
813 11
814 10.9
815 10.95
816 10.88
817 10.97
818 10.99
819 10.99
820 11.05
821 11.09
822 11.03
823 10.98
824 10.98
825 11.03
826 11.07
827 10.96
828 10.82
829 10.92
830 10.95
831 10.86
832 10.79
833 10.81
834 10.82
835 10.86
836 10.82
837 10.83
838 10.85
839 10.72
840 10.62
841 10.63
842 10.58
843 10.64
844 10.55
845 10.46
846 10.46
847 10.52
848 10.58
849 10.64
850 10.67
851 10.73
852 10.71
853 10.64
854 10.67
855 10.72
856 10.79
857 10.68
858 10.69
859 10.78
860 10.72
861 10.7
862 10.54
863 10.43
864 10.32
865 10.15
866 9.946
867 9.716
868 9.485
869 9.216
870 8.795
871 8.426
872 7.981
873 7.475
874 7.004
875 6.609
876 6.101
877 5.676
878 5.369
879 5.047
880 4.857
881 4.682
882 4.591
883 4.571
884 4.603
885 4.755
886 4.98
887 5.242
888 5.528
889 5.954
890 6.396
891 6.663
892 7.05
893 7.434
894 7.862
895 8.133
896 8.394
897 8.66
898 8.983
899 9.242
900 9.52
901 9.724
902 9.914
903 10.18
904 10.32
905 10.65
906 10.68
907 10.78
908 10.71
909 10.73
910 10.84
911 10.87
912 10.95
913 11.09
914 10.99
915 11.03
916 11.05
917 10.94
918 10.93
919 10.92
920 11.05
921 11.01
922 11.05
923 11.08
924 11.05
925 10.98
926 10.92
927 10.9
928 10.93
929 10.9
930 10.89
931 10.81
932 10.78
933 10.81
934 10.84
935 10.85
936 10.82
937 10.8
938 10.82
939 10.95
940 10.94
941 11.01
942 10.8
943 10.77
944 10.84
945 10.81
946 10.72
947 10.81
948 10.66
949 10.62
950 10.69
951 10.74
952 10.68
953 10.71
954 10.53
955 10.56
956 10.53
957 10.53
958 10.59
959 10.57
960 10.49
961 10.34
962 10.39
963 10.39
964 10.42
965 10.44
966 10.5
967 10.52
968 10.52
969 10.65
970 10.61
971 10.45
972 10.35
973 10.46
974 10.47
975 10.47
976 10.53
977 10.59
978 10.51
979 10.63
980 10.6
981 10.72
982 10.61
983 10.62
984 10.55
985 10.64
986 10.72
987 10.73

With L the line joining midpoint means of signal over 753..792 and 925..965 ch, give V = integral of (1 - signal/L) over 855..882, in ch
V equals 5.8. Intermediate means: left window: 11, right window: 10.7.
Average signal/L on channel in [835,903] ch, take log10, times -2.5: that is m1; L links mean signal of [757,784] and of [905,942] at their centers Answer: 0.24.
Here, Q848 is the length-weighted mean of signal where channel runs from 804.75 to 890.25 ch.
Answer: 9.57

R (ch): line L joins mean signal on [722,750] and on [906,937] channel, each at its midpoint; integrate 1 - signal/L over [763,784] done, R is -0.7 ch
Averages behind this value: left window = 10.6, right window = 10.9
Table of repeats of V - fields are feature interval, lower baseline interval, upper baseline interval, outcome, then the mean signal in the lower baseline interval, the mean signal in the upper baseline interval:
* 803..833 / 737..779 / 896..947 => -0.7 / 10.8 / 10.7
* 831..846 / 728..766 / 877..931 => -1.6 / 10.7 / 8.9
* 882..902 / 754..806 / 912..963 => 7.0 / 11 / 10.8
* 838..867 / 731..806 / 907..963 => 0.7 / 10.9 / 10.8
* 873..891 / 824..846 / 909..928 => 8.9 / 10.8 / 11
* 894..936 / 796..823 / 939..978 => 0.9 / 11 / 10.6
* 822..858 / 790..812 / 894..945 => 0.4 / 11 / 10.6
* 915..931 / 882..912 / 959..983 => -3.4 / 8.24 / 10.5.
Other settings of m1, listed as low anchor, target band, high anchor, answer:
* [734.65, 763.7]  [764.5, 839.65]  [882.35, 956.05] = -0.054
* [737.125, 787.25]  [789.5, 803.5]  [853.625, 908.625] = -0.091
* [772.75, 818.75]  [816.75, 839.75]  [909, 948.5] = 0.010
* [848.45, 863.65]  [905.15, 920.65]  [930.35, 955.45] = -0.016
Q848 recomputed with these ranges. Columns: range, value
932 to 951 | 10.8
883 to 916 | 8.69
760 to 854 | 10.9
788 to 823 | 11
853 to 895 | 7.82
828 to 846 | 10.7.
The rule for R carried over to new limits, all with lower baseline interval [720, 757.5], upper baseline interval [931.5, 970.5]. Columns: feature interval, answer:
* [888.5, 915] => 3.21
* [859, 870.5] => 0.66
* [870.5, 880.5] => 3.94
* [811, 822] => -0.37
